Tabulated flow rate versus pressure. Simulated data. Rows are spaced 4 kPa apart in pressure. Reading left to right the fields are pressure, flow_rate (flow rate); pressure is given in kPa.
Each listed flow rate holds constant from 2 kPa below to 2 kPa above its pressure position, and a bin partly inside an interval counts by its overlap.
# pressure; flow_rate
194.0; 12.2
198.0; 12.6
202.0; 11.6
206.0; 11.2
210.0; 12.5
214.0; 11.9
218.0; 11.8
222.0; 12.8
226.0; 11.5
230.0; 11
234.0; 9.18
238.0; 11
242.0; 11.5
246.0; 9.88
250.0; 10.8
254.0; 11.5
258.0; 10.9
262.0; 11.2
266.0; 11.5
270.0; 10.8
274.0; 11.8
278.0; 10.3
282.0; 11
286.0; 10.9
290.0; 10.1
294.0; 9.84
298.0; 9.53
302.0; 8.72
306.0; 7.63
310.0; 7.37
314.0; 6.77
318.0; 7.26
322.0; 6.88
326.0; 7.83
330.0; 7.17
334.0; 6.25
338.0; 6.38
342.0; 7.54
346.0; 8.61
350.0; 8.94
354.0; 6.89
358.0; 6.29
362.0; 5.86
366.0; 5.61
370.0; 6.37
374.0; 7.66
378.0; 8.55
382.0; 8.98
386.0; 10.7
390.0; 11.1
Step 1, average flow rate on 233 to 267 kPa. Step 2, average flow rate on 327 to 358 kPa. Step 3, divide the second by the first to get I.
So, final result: 0.68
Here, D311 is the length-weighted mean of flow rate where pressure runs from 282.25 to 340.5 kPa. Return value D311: 8.13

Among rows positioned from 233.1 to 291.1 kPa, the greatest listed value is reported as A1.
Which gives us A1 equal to 11.8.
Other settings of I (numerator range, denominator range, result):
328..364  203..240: 0.62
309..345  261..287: 0.64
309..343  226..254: 0.66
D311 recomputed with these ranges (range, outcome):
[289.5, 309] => 9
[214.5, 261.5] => 11.1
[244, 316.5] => 10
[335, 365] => 7.13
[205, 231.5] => 11.9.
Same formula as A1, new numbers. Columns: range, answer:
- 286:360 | 10.9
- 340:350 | 8.94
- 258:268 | 11.5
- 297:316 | 9.53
